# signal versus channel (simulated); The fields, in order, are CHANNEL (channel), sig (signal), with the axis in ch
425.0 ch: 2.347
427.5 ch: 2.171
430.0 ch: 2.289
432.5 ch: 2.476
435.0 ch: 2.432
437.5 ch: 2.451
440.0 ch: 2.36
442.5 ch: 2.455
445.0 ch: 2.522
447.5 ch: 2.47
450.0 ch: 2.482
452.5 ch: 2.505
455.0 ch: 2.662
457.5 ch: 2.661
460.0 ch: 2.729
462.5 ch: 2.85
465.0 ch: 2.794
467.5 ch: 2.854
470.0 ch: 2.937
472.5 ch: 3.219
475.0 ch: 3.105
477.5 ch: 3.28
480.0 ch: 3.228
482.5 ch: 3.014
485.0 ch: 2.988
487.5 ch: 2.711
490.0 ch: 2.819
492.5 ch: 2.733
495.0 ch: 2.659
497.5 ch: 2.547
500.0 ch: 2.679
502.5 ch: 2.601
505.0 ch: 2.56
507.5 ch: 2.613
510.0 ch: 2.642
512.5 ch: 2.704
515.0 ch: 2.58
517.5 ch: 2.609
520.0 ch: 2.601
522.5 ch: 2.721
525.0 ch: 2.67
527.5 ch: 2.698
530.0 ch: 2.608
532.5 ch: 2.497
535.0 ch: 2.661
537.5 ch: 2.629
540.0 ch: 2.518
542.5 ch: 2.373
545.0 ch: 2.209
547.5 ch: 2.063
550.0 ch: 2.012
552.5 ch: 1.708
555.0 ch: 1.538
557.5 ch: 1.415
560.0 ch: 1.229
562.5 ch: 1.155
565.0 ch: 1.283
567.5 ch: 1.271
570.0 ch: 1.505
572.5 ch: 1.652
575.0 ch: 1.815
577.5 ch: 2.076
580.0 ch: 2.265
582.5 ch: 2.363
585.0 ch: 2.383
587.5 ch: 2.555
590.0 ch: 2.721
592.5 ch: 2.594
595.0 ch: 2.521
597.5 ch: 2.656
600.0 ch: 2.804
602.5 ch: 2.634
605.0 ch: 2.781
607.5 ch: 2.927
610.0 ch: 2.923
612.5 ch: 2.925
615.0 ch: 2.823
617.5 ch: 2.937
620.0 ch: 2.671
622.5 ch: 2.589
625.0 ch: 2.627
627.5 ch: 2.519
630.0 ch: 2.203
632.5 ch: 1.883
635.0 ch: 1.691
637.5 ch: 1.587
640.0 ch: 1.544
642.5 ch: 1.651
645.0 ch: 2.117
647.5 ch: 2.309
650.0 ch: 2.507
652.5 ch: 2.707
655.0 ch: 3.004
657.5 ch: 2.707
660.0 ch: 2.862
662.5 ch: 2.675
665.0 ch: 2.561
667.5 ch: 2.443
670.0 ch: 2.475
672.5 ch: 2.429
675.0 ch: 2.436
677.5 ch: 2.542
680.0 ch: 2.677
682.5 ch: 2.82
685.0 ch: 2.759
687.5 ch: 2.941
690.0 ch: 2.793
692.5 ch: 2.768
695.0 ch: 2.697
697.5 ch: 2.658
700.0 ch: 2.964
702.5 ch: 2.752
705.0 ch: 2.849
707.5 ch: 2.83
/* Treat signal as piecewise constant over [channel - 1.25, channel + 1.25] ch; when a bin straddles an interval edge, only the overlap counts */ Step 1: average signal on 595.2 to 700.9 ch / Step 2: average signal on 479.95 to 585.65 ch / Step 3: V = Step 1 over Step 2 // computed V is 1.1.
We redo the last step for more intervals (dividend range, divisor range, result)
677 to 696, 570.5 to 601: 1.18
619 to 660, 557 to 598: 1.16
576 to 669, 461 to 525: 0.89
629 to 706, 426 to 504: 0.92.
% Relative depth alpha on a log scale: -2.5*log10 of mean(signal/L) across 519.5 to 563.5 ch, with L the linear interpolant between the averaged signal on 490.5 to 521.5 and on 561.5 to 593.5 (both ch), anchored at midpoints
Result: 0.07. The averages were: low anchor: 2.63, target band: 2.18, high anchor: 1.97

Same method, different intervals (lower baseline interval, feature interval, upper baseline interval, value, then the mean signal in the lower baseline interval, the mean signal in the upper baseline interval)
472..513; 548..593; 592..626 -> 0.44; 2.82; 2.75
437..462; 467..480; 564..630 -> -0.23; 2.54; 2.42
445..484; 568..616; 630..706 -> 0.07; 2.84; 2.49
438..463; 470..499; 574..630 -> -0.15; 2.56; 2.59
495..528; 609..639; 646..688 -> 0.08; 2.63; 2.63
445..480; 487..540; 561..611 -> -0.03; 2.82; 2.24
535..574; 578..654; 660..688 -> -0.11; 1.8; 2.62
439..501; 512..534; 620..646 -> -0.04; 2.77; 2.07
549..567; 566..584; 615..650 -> -0.13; 1.46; 2.21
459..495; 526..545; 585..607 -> 0.10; 2.94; 2.65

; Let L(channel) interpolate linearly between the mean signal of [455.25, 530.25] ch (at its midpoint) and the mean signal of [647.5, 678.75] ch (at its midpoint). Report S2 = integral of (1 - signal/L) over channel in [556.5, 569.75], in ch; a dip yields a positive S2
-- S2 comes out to 7.0 ch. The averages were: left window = 2.78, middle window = 1.29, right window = 2.6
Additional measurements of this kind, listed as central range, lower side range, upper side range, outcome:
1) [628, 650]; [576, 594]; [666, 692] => 5.29 ch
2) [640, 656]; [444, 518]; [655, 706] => 2.36 ch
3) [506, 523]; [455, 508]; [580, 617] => 0.96 ch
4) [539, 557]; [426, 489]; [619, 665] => 3.54 ch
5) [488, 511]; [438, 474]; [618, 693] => -0.22 ch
